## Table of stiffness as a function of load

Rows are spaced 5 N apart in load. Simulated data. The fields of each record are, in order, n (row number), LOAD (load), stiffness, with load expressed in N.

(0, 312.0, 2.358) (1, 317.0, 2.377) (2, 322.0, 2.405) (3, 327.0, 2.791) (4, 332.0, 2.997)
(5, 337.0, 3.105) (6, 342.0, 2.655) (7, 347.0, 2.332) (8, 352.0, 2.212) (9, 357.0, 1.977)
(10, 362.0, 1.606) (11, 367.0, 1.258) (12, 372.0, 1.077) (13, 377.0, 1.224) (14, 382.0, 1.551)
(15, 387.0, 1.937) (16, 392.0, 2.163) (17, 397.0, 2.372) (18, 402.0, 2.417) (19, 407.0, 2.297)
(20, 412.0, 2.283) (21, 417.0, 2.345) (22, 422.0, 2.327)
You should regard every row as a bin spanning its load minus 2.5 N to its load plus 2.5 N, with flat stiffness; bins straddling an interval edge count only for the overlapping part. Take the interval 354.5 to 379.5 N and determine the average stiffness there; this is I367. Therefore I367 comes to 1.43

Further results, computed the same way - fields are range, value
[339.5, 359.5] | 2.29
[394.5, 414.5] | 2.34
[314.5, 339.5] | 2.73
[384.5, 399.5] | 2.16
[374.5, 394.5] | 1.72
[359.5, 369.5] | 1.43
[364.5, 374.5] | 1.17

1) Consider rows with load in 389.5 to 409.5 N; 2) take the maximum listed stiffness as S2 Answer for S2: 2.417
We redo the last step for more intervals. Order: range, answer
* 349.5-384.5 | 2.212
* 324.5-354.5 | 3.105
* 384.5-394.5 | 2.163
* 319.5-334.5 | 2.997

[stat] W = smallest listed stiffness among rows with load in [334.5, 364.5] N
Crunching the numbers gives 1.606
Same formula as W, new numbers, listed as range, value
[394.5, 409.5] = 2.297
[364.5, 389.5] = 1.077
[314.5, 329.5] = 2.377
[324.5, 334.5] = 2.791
